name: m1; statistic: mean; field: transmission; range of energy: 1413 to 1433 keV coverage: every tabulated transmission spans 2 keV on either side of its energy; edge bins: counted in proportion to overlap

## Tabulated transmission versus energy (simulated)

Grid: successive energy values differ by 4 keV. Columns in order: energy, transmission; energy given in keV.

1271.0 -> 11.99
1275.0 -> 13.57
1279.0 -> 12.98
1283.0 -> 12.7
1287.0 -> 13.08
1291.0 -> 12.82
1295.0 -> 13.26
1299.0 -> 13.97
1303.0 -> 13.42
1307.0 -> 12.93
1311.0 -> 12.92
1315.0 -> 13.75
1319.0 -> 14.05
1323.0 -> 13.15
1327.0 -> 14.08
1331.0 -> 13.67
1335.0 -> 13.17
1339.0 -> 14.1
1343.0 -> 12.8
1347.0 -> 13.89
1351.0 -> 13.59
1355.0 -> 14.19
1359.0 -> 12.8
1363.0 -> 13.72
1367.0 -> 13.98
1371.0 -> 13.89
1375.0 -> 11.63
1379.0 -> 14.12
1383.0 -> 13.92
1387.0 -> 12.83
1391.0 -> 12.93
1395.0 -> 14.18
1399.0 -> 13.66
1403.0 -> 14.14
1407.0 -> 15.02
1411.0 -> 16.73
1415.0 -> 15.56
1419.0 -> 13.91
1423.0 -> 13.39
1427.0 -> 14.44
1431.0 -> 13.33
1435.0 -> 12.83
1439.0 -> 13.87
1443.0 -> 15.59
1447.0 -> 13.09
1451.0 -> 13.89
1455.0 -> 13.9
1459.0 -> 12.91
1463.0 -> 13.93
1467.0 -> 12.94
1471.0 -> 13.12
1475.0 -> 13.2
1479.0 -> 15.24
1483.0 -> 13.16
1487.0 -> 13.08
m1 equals 14.1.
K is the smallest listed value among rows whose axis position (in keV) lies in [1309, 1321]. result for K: 12.92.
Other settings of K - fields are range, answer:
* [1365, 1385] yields 11.63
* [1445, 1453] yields 13.09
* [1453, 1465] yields 12.91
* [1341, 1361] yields 12.8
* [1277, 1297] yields 12.7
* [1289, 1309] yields 12.82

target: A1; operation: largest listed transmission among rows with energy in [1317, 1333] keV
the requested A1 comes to 14.08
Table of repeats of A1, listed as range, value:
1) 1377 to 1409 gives 15.02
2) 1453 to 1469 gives 13.93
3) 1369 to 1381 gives 14.12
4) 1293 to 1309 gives 13.97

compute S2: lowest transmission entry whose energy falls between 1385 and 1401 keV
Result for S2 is 12.83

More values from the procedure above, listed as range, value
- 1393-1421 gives 13.66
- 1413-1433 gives 13.33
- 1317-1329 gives 13.15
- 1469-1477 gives 13.12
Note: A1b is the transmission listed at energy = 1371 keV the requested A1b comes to 13.89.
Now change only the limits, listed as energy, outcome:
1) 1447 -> 13.09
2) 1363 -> 13.72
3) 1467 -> 12.94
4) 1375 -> 11.63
